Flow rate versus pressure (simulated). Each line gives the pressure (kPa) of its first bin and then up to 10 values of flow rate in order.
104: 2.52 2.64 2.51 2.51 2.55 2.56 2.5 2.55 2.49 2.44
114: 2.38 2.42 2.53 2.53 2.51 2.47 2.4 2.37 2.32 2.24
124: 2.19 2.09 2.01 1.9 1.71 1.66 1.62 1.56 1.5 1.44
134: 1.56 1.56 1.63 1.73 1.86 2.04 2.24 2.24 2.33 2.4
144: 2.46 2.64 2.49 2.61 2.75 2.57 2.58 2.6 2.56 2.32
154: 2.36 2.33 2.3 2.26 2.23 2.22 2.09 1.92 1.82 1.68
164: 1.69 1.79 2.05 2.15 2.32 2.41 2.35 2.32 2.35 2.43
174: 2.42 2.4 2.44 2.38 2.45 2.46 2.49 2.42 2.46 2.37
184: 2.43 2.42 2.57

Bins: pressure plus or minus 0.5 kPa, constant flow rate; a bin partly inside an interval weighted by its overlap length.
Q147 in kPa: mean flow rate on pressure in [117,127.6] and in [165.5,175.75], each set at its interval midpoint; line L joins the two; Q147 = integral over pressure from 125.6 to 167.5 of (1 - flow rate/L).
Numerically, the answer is 3.8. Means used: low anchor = 2.26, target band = 2.08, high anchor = 2.32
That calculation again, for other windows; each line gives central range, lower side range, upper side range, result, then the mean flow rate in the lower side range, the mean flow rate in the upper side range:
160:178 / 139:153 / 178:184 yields 2.0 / 2.48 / 2.44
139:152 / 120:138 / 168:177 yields -2.7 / 1.85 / 2.39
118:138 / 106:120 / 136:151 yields 4.2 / 2.49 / 2.34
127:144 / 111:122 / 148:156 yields 4.3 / 2.45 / 2.48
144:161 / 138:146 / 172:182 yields -0.5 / 2.32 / 2.43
